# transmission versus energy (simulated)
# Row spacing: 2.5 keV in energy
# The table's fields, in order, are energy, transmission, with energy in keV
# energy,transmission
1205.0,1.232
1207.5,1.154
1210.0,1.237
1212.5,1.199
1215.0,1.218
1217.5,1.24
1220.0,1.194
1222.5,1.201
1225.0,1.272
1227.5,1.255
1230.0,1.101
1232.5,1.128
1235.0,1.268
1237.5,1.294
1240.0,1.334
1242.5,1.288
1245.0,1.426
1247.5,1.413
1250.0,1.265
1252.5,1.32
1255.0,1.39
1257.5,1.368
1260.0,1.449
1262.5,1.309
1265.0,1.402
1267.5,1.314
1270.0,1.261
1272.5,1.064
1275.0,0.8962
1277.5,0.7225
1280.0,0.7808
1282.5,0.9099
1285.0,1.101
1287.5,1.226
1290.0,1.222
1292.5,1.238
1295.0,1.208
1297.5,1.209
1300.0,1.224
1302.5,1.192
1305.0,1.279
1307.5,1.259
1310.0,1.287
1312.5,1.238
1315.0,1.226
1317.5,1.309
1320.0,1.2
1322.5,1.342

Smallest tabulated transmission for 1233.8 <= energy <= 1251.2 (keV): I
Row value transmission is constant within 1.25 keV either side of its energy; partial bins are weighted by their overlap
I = 1.265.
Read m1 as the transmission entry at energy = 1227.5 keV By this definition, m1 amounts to 1.255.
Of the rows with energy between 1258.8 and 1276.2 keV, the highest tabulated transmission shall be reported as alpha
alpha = 1.449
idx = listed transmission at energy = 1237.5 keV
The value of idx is 1.294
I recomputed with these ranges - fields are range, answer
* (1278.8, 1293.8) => 0.7808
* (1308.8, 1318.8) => 1.226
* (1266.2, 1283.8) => 0.7225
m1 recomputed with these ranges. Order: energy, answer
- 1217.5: 1.24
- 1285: 1.101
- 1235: 1.268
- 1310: 1.287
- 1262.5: 1.309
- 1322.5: 1.342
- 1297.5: 1.209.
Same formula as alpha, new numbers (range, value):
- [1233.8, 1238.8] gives 1.294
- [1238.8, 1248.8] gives 1.426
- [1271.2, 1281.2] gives 1.064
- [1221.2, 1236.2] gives 1.272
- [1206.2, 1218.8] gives 1.24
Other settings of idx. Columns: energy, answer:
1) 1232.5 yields 1.128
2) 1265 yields 1.402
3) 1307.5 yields 1.259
